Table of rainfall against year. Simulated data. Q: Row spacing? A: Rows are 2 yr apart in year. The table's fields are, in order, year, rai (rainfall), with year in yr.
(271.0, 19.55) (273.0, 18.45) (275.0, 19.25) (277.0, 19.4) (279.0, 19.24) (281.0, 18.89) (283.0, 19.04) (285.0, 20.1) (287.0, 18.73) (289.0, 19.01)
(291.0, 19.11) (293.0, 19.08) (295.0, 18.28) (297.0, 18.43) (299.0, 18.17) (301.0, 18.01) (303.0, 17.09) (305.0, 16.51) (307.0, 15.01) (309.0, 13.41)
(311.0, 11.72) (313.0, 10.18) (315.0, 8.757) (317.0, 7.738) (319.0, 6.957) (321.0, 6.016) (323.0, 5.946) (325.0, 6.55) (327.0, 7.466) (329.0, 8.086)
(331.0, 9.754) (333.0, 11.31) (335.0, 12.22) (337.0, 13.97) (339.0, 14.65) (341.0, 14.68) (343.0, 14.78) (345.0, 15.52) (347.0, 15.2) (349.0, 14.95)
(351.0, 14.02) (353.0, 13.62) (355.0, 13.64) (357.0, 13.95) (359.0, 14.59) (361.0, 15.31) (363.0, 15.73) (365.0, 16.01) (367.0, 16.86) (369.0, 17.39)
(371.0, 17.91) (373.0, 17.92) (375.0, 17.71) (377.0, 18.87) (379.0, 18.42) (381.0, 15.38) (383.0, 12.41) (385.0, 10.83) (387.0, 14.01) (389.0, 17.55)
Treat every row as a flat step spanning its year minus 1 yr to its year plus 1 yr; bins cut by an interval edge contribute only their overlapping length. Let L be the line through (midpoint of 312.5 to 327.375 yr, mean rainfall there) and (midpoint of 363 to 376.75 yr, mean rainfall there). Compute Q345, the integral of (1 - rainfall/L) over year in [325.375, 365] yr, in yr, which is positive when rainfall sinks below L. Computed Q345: -3.1 yr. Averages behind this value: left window 7.36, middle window 13.3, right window 17.3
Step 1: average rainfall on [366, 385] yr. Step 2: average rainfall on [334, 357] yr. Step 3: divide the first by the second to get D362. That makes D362 1.17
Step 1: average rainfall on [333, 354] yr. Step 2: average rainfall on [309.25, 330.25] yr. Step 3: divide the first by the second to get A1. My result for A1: 1.7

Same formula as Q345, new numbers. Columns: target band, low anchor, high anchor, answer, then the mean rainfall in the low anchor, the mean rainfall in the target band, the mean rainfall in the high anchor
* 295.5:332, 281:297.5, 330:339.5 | 9.8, 19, 11.5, 12.3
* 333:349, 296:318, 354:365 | 0.3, 14.1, 14.3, 14.8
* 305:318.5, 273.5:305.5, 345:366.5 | 4.7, 18.7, 11.4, 14.8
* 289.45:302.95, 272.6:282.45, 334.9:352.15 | -0.5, 19.1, 18.4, 14.6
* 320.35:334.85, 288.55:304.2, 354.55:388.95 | 7.6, 18.4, 8.17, 15.8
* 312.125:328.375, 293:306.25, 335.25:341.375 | 8.6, 17.8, 7.44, 14.1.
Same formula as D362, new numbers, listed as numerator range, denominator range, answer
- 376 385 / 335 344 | 1.10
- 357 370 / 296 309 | 0.94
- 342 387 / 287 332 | 1.20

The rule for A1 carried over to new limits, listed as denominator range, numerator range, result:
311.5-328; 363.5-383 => 2.25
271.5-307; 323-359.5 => 0.67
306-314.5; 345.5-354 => 1.17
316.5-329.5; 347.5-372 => 2.22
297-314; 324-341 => 0.71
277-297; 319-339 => 0.48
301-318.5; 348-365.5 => 1.15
